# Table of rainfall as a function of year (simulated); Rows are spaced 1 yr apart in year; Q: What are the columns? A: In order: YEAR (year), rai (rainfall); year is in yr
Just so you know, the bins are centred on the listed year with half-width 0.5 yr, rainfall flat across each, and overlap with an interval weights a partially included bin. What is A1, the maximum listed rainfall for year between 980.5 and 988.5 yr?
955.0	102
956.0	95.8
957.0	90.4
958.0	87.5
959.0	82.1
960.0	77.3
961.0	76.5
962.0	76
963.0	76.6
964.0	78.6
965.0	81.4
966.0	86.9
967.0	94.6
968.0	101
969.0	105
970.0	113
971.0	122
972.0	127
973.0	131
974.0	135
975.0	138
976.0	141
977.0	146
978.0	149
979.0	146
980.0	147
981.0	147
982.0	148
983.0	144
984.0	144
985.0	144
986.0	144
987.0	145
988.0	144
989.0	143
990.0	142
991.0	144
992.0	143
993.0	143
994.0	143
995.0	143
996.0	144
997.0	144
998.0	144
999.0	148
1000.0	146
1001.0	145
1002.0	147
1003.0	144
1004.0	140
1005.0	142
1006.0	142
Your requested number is 148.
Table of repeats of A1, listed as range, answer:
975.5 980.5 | 149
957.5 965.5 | 87.5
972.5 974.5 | 135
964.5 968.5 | 101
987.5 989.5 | 144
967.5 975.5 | 138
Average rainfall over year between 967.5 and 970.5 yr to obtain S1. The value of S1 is 106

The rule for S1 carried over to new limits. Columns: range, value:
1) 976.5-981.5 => 147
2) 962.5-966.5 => 80.9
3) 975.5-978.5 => 145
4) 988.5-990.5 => 142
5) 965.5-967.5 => 90.8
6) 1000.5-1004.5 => 144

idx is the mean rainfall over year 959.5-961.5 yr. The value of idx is 76.9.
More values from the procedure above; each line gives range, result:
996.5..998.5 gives 144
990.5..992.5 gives 144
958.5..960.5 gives 79.7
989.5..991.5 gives 143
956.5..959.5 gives 86.7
